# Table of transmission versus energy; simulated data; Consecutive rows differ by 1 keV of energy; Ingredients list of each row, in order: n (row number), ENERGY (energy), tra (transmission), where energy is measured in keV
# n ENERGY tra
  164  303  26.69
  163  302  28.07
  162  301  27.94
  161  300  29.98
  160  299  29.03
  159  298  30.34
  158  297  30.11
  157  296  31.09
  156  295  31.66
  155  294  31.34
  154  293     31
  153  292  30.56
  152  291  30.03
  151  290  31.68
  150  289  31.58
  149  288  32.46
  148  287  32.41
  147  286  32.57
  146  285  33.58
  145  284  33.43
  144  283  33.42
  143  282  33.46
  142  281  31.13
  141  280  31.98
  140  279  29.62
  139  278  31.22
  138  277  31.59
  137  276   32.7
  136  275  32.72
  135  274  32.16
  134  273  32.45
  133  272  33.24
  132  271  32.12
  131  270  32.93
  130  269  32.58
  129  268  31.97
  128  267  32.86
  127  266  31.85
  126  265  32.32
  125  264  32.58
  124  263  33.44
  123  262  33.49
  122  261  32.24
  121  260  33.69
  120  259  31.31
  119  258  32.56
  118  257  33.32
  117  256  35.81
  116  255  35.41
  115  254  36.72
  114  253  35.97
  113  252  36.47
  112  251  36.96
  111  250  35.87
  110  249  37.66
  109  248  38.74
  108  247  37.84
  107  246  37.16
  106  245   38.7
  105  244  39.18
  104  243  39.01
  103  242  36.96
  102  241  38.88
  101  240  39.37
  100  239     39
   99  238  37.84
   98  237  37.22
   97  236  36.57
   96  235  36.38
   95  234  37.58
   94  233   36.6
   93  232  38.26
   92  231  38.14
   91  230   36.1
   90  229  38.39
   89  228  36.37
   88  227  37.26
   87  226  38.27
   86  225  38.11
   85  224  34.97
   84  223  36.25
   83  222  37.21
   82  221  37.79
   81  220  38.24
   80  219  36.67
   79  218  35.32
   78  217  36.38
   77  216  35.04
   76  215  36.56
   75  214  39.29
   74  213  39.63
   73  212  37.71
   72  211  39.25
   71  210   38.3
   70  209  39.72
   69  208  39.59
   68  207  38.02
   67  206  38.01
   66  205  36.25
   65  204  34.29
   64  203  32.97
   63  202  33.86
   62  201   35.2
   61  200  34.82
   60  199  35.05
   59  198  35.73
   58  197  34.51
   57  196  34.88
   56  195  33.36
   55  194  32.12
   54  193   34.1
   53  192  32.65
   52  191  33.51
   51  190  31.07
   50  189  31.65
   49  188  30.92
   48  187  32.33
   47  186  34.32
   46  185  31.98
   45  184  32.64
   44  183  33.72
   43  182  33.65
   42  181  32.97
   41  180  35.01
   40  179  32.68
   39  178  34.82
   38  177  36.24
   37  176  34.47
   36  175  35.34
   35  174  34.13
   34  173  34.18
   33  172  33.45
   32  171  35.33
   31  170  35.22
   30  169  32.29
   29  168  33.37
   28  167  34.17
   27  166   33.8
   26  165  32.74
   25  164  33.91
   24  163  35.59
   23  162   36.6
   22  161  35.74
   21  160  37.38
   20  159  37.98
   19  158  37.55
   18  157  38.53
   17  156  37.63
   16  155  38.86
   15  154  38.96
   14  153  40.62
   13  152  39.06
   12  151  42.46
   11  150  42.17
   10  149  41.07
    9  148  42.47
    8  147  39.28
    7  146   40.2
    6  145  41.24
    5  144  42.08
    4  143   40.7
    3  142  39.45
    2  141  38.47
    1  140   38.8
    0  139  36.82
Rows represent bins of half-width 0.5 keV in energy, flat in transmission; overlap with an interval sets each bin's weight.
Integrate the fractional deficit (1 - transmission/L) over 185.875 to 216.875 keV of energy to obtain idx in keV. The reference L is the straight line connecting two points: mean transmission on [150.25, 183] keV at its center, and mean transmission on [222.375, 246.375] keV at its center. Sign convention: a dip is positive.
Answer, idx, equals 1.18 keV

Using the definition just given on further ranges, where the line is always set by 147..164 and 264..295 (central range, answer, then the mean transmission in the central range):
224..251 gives -2.6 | 37.7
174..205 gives 2.7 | 33.7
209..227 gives -1.0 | 37.4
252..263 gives -0.3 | 34.1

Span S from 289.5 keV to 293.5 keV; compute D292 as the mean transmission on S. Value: 30.8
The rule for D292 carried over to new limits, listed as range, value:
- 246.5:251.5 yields 37.4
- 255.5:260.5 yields 33.3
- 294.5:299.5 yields 30.4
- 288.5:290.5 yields 31.6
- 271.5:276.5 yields 32.7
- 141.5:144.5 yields 40.7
